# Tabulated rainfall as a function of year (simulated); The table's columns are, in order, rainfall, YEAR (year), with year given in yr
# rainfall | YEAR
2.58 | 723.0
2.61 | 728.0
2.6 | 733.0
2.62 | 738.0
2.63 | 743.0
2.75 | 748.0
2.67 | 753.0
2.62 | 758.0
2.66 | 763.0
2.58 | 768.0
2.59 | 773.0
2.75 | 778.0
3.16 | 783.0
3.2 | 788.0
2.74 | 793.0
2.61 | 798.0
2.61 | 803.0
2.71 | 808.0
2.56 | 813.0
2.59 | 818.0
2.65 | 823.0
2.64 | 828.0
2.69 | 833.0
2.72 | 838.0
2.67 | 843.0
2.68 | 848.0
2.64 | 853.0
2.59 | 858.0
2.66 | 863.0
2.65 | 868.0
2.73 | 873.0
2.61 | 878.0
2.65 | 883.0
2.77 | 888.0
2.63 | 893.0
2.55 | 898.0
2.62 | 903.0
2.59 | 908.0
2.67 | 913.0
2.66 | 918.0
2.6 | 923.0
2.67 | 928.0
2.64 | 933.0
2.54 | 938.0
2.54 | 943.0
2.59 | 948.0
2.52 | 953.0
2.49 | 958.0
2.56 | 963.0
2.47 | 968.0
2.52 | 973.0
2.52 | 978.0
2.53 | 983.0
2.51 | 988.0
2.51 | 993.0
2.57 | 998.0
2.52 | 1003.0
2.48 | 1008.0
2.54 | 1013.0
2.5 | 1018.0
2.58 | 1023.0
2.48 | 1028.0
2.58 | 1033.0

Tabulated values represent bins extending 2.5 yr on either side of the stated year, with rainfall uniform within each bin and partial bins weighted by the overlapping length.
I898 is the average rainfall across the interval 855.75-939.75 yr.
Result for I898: 2.64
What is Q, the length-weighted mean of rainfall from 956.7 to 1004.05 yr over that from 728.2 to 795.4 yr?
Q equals 0.9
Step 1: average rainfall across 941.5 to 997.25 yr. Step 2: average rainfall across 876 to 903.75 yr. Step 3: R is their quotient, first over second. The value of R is 1.0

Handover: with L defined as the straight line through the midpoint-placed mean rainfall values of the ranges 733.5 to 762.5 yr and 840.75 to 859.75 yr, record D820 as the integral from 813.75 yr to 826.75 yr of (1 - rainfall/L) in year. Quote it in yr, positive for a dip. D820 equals 0.2 yr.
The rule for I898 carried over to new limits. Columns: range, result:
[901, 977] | 2.58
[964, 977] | 2.51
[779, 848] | 2.73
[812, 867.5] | 2.65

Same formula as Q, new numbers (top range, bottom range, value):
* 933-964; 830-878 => 0.96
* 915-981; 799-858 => 0.97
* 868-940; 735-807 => 0.97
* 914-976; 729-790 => 0.94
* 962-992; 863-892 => 0.94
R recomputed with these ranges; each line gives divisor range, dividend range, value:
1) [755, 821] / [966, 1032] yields 0.93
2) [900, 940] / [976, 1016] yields 0.96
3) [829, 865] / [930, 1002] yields 0.95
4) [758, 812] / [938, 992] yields 0.92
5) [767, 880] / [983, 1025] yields 0.94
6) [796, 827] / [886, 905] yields 1.01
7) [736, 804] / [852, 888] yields 0.97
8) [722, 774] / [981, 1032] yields 0.96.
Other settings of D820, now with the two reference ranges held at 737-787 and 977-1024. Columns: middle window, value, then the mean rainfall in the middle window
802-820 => 0.4 yr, 2.62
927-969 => 0.2 yr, 2.56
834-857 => -0.2 yr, 2.67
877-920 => -0.5 yr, 2.64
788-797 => -0.5 yr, 2.85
